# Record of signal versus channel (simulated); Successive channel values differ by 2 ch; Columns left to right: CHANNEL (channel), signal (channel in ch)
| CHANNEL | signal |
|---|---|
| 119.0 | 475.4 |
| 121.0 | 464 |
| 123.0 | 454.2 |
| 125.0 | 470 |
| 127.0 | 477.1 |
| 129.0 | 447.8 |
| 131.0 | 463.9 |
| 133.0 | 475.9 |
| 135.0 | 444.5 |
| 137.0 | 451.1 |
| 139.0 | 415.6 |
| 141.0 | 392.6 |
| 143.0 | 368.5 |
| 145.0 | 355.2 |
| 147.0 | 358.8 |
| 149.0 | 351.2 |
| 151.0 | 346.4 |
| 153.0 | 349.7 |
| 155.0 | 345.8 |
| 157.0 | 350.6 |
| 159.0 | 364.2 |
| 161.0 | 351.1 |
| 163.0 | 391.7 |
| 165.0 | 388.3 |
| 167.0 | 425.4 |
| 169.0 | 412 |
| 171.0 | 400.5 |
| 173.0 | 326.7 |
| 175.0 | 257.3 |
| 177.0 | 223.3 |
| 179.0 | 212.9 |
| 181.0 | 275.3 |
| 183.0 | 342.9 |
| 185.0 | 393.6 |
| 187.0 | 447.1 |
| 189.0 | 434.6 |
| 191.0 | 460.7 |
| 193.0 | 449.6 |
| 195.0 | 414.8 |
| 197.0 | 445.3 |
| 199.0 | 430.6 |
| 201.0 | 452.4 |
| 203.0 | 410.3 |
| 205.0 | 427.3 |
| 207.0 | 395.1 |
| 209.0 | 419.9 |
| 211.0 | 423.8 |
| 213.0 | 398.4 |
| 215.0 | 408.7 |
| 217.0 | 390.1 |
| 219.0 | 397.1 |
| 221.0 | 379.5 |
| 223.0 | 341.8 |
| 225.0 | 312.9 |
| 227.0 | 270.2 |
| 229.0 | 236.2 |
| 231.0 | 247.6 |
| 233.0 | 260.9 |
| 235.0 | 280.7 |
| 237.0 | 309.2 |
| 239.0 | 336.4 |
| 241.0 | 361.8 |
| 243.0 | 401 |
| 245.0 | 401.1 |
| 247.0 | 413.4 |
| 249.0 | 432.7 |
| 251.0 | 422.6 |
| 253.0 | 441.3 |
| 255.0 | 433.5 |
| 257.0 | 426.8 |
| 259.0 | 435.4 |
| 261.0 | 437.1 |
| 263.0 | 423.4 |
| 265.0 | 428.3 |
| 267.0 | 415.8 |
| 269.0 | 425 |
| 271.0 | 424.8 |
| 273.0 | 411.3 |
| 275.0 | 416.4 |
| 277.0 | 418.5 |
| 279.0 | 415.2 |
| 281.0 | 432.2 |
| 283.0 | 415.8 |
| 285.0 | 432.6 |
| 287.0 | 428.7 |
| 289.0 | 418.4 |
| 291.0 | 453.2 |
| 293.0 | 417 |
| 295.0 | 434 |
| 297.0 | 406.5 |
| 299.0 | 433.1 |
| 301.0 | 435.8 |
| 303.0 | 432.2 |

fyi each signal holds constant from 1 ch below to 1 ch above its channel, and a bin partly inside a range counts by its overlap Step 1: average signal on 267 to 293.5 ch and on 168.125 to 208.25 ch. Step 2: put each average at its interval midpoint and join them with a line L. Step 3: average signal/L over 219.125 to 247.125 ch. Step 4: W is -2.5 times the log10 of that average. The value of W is 0.23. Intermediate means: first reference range 381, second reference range 424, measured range 325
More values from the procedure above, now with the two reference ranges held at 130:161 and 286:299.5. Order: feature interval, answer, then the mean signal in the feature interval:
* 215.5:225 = 0.10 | 372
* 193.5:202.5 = -0.09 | 435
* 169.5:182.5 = 0.34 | 290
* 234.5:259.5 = 0.06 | 393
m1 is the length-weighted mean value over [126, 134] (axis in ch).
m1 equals 466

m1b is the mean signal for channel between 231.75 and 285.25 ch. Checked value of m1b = 401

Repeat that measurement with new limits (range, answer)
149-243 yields 363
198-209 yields 423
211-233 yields 339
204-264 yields 376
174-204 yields 377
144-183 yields 341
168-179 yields 314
